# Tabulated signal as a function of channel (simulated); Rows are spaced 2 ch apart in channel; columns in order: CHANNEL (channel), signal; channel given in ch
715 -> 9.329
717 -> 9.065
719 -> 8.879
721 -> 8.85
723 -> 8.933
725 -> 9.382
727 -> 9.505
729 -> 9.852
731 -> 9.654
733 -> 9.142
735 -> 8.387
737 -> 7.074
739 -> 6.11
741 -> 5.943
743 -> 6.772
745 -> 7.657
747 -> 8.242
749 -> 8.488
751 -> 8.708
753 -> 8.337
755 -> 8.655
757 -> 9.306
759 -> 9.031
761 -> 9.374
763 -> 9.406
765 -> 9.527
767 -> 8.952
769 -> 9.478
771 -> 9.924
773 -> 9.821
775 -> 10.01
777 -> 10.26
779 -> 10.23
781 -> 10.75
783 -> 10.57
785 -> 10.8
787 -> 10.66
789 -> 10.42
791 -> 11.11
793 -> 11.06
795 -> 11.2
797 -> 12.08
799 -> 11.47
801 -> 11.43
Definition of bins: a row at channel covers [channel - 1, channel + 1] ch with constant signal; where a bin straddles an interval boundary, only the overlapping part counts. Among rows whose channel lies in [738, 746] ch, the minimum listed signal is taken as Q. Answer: 5.943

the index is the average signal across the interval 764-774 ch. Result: 9.54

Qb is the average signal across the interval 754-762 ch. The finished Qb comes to 9.09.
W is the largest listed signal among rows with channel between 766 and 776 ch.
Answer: 10.01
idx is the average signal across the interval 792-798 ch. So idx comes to 11.4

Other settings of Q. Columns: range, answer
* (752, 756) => 8.337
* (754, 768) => 8.655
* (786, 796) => 10.42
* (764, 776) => 8.952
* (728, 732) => 9.654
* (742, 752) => 6.772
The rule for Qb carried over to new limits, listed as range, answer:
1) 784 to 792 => 10.7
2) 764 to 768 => 9.24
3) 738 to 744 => 6.28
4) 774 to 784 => 10.4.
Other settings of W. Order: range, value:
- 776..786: 10.8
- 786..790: 10.66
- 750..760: 9.306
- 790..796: 11.2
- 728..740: 9.852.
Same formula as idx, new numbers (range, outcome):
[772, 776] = 9.92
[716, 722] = 8.93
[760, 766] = 9.44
